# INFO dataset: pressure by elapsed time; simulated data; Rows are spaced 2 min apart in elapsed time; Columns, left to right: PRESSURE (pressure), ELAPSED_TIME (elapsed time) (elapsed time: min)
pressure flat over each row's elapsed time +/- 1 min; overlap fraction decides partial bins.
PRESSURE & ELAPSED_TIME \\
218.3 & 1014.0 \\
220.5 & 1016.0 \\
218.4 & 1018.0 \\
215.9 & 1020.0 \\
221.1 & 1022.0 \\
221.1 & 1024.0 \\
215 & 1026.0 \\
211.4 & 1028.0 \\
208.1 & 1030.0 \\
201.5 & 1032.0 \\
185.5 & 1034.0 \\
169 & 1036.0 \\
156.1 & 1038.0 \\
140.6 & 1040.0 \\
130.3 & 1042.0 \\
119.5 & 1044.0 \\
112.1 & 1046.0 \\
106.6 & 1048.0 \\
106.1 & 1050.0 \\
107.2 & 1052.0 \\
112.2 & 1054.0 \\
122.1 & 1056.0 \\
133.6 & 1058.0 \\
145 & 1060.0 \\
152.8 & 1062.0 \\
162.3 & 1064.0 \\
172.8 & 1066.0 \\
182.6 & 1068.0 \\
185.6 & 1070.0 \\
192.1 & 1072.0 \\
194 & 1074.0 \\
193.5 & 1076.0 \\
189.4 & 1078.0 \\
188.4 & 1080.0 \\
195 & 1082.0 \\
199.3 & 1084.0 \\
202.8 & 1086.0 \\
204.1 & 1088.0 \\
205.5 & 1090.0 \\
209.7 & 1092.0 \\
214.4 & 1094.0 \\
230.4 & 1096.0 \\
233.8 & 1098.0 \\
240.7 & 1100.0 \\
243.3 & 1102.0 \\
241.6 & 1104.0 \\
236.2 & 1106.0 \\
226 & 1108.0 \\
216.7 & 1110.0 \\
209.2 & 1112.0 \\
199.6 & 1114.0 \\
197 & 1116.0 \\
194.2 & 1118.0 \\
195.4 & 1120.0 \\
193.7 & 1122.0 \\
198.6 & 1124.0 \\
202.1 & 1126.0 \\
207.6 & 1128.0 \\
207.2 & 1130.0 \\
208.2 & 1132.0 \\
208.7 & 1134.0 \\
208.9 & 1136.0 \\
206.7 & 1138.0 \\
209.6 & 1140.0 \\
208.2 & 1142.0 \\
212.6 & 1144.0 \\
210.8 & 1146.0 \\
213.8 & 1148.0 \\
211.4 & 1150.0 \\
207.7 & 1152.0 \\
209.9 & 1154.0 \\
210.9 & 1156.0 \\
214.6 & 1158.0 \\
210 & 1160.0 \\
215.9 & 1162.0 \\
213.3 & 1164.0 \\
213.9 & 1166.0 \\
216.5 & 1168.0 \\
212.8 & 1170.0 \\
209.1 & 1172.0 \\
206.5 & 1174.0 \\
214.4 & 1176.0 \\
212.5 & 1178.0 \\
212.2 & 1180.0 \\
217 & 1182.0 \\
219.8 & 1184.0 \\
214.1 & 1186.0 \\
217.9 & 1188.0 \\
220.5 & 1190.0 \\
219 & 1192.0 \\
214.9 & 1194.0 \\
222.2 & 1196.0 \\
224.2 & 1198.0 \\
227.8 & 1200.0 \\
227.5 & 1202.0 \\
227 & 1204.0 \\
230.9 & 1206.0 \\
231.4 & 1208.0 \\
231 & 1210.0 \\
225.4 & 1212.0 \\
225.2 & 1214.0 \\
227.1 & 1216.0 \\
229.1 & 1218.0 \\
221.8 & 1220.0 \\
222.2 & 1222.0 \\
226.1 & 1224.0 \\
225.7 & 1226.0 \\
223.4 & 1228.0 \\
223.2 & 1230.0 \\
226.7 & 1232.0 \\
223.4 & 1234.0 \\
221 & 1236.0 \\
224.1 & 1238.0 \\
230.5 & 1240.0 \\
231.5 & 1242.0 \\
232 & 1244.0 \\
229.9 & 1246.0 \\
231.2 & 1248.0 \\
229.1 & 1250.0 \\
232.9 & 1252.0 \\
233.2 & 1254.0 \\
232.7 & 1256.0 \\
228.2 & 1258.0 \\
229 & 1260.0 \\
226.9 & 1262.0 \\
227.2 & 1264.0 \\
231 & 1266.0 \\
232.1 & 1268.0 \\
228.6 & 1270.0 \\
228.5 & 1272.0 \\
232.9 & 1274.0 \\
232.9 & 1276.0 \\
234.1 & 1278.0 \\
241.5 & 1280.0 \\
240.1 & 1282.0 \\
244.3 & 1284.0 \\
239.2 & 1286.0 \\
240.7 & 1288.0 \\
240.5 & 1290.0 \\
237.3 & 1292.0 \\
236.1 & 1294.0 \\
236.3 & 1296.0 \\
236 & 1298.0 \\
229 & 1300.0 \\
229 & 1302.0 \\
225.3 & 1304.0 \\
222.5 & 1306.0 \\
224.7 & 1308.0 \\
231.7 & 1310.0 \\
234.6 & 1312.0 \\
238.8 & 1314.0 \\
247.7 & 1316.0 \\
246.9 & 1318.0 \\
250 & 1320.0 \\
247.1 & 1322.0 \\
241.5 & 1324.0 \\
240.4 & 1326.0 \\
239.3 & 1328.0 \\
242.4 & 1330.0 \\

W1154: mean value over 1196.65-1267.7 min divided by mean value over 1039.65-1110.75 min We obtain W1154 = 1.3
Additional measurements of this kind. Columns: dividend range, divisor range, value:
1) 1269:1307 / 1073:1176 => 1.12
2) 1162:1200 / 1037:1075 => 1.50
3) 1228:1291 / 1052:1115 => 1.20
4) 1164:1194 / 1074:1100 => 1.04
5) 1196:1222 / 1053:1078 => 1.39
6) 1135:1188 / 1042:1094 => 1.29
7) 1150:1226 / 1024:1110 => 1.21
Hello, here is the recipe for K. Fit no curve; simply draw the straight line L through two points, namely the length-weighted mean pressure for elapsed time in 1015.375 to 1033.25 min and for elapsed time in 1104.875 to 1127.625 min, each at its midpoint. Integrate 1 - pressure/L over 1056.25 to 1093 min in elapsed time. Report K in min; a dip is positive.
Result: 4.8 min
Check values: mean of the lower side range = 214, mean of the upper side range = 206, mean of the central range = 183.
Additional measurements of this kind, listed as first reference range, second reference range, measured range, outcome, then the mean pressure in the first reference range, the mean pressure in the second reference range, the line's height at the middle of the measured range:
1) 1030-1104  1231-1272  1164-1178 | -0.5 min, 175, 229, 205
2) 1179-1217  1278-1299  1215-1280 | 0.9 min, 223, 239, 232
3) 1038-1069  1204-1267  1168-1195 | -2.0 min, 134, 228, 200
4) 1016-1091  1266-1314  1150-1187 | -1.9 min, 173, 234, 203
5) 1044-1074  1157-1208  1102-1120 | -4.3 min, 143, 218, 175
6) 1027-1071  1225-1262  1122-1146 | -2.9 min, 151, 228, 185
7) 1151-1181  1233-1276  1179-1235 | -0.9 min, 212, 229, 220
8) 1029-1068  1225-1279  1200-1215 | -1.3 min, 145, 229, 211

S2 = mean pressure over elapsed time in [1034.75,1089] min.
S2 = 158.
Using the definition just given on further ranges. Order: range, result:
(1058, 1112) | 201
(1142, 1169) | 212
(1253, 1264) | 230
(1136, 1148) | 210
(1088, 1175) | 213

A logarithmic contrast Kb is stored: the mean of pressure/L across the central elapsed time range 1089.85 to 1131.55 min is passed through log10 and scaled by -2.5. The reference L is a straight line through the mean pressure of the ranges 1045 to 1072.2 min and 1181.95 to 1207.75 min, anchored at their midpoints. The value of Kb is -0.24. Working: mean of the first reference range 141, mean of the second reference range 222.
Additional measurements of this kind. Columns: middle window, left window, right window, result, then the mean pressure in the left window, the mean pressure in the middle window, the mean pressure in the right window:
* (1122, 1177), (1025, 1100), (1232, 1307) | -0.06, 174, 210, 232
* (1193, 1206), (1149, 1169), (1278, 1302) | -0.02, 212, 224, 238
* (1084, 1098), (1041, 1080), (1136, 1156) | -0.23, 149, 212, 210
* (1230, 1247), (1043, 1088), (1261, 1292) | -0.03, 159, 227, 235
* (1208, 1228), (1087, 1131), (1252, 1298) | 0.01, 214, 226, 234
